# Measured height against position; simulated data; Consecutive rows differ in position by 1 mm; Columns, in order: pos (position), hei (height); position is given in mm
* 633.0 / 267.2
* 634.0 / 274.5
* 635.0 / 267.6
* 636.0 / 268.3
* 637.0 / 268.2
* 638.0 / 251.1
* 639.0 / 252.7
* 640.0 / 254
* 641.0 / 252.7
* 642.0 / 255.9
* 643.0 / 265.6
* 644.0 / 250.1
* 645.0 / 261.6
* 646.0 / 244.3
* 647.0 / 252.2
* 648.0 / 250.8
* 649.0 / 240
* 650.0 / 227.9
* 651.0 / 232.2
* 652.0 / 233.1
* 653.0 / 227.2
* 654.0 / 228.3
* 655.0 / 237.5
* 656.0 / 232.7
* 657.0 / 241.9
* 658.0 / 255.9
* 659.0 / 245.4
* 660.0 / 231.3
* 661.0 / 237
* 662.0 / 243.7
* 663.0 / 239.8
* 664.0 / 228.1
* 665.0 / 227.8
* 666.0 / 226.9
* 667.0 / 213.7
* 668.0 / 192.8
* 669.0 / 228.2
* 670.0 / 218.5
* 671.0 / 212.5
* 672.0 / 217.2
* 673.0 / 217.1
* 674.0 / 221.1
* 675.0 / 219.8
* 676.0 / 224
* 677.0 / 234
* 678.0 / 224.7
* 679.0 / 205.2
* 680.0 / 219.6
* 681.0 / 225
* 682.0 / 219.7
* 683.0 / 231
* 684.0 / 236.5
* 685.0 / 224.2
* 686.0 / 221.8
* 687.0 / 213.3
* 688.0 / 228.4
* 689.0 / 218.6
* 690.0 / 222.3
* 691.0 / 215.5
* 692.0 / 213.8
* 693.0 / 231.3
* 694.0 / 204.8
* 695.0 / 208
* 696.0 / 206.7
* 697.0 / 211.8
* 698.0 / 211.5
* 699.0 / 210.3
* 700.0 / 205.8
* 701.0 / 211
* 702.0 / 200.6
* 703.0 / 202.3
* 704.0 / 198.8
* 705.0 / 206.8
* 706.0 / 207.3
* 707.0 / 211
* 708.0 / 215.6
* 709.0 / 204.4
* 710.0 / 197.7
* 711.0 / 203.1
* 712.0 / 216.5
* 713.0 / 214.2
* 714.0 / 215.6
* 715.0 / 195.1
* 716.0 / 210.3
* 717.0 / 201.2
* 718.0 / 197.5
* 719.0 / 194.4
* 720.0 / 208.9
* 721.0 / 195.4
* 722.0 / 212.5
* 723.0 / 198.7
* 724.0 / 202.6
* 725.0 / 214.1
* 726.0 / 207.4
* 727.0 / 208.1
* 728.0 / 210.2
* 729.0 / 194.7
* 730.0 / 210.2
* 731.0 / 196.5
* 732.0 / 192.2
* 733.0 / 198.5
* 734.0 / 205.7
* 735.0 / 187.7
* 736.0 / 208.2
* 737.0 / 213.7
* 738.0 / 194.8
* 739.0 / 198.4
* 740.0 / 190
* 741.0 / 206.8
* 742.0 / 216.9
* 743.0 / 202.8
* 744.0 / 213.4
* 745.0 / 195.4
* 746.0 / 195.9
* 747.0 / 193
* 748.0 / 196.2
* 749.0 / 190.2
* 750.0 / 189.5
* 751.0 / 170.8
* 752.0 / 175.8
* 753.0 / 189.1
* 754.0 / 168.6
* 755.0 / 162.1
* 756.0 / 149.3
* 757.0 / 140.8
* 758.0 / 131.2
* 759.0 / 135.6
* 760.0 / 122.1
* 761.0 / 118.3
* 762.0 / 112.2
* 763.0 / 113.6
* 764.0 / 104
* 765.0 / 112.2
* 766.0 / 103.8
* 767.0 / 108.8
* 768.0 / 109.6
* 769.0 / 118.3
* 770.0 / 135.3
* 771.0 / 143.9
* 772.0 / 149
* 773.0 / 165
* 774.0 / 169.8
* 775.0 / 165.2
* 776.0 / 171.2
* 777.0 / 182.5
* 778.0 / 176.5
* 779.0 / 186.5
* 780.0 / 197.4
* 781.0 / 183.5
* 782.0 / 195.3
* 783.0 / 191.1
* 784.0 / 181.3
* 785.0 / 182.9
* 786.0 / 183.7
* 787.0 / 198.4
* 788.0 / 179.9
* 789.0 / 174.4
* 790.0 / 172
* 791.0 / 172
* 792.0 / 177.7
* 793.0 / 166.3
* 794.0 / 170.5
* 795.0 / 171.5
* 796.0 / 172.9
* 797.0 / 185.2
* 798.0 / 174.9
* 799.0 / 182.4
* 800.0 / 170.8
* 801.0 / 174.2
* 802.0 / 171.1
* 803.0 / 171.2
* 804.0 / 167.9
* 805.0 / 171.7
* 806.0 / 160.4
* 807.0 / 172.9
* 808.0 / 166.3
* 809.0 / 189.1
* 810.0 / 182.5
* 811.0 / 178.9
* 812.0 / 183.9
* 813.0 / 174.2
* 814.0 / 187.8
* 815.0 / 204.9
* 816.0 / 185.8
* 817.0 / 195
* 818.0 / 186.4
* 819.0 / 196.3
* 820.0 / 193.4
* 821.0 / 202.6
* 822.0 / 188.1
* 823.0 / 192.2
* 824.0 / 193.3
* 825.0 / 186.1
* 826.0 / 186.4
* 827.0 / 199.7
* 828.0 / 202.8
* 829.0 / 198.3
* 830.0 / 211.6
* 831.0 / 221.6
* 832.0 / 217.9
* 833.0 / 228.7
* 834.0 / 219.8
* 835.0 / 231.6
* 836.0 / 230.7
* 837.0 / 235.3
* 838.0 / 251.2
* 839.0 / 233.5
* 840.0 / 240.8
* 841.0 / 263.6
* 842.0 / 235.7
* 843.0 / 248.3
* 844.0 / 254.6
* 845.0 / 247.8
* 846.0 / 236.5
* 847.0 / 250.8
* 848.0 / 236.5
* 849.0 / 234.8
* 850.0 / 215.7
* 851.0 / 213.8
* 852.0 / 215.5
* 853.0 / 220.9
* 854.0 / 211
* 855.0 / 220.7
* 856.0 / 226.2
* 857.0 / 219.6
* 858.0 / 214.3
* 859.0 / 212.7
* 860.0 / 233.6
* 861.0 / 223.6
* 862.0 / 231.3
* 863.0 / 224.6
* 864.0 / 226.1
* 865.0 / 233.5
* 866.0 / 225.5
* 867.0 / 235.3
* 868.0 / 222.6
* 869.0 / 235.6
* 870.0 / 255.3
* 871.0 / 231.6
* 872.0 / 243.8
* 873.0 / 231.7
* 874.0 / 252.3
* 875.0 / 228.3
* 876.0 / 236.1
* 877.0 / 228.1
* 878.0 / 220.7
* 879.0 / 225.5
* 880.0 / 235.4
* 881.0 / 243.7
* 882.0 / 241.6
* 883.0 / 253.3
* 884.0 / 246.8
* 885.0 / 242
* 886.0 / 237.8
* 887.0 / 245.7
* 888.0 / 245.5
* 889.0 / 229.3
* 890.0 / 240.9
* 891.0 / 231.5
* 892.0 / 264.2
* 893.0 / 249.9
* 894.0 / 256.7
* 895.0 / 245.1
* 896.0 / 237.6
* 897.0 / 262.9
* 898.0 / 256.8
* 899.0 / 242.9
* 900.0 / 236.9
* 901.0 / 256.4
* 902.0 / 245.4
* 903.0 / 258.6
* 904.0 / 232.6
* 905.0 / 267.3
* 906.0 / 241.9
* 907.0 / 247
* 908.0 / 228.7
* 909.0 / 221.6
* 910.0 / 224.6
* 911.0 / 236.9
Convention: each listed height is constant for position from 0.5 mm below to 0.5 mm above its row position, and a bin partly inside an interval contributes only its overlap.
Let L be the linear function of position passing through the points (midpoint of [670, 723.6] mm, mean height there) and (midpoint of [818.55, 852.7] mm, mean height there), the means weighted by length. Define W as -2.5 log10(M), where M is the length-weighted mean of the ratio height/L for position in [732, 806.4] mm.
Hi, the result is 0.26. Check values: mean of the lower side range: 213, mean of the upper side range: 221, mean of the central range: 170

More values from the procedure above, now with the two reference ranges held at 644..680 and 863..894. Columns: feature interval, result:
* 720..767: 0.289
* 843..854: 0.021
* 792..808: 0.339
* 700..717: 0.127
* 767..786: 0.377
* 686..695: 0.066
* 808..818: 0.259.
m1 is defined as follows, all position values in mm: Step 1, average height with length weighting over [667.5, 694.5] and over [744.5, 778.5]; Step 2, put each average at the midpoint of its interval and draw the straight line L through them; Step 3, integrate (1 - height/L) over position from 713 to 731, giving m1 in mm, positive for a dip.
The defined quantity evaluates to -1.9 mm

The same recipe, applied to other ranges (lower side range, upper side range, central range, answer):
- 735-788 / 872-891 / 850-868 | 0.2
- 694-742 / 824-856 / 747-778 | 9.4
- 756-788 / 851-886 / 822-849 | -2.7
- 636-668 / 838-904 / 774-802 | 7.0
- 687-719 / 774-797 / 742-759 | 1.2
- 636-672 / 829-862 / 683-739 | 6.6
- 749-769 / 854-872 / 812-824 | -0.1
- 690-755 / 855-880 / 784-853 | 6.7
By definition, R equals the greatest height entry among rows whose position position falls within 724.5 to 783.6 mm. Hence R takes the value 216.9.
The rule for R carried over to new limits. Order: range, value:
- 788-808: 185.2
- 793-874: 263.6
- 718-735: 214.1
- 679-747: 236.5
